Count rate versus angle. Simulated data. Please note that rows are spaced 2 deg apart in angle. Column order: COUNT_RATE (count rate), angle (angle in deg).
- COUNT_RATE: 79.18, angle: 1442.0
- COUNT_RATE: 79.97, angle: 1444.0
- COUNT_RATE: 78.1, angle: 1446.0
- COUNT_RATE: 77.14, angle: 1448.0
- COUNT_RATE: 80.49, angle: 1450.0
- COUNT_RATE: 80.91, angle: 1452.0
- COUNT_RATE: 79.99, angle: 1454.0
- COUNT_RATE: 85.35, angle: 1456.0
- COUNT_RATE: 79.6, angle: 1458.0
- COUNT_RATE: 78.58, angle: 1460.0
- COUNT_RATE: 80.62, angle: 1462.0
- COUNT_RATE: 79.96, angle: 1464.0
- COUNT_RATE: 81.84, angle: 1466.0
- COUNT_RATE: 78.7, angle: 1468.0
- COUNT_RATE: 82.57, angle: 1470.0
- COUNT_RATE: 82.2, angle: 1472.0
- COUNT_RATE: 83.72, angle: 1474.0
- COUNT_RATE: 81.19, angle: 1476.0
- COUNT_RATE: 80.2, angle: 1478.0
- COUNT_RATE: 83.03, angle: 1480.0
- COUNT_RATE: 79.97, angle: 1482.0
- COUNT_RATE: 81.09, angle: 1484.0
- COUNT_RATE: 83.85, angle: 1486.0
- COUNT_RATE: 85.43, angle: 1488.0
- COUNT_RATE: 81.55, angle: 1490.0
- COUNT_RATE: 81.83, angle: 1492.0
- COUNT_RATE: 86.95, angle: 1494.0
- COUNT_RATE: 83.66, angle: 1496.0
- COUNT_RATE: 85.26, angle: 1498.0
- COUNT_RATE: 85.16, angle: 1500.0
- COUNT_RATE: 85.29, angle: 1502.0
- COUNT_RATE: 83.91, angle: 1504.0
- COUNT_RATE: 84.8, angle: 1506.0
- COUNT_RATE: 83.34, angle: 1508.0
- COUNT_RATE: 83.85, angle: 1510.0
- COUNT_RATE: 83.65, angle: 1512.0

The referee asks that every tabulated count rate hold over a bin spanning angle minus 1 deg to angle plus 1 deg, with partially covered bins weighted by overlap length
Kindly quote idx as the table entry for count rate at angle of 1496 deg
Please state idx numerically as 83.66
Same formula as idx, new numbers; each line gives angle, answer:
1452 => 80.91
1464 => 79.96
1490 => 81.55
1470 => 82.57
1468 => 78.7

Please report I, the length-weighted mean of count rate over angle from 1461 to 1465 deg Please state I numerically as 80.3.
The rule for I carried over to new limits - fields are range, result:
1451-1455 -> 80.4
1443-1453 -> 79.3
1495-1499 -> 84.5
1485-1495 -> 83.9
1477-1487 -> 81.6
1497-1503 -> 85.2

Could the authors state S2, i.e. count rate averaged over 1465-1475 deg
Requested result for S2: 81.8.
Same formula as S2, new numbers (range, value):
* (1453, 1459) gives 81.6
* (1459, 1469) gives 79.9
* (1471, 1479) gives 81.8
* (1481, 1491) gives 82.4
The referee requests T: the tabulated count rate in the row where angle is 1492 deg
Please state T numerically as 81.83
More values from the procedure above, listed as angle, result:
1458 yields 79.6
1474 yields 83.72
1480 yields 83.03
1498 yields 85.26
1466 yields 81.84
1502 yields 85.29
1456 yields 85.35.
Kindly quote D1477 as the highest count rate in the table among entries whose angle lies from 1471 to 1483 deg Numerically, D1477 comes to 83.72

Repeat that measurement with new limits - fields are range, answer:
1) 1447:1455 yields 80.91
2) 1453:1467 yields 85.35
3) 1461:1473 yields 82.57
